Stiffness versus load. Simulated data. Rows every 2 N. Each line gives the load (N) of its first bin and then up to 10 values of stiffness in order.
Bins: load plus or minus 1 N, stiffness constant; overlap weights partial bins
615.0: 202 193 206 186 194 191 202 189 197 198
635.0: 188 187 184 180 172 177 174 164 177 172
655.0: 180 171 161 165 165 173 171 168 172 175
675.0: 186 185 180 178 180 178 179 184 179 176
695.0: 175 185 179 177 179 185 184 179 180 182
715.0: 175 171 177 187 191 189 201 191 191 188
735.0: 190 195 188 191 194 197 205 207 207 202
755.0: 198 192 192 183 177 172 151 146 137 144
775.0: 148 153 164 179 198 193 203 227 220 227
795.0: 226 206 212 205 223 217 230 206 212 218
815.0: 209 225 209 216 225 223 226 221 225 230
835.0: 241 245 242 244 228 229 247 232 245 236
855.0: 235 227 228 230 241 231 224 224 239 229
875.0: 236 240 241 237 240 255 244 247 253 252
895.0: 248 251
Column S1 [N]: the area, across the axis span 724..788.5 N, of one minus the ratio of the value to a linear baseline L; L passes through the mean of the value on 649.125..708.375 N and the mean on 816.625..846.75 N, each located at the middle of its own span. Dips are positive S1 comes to 6.0 N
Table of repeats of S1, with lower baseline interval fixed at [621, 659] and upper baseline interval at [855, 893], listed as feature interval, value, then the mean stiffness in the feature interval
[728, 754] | 1.3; 196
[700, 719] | 1.9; 179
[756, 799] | 6.3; 183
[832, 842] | -0.5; 240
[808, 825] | 0.6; 215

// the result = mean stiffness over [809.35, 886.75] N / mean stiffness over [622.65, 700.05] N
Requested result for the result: 1.29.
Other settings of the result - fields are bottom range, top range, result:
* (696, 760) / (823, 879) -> 1.23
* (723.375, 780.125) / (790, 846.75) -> 1.23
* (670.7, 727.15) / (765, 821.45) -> 1.08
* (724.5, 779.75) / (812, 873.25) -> 1.26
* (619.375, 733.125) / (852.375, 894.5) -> 1.31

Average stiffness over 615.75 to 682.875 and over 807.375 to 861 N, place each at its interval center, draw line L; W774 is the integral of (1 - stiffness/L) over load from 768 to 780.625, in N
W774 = 3.7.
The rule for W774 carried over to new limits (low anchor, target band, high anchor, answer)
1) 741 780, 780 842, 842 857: -2.49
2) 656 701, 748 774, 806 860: 3.29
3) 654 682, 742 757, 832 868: 0.03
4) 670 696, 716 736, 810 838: 0.51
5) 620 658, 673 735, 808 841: 4.76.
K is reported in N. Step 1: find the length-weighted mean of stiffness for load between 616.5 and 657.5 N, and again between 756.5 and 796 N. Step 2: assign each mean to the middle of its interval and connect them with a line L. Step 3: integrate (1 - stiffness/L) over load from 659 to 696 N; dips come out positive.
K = 1.7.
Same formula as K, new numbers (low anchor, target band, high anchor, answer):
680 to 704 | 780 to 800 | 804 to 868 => 0.3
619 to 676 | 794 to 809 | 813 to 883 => 0.2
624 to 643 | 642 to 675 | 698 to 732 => 2.9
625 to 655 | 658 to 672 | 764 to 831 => 1.3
